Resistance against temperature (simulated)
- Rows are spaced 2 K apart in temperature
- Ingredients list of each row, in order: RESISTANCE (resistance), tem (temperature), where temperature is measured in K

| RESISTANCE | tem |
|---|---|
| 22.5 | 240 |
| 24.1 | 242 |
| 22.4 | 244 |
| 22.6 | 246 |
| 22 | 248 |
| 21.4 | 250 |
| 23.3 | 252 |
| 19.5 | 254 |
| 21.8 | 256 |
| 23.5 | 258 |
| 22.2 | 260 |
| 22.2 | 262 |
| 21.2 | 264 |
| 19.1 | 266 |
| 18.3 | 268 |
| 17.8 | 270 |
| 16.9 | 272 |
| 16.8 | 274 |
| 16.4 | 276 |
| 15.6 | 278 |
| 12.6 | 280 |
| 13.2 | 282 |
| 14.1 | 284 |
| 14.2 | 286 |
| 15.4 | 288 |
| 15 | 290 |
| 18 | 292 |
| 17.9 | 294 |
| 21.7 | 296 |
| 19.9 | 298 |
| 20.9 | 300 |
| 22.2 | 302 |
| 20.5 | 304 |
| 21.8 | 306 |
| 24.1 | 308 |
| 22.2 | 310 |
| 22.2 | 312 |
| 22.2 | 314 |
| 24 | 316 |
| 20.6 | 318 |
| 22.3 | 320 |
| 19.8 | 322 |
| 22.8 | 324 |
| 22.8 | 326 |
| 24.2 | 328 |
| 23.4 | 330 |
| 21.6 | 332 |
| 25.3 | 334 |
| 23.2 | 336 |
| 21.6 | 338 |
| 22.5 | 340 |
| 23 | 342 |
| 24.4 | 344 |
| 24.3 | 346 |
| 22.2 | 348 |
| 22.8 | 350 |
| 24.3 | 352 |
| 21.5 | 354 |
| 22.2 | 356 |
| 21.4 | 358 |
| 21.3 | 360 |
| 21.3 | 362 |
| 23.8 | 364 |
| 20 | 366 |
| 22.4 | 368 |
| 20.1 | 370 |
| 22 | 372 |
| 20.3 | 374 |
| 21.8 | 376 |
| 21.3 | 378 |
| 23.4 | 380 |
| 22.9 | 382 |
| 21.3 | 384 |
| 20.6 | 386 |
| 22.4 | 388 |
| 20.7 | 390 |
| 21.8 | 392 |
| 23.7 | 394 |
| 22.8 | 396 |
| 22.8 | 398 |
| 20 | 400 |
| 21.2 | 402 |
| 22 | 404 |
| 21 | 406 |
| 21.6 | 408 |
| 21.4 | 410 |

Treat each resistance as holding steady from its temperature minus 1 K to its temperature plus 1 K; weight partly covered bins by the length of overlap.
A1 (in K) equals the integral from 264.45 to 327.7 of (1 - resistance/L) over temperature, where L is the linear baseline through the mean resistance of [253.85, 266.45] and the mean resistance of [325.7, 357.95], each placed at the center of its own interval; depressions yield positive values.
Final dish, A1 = 8.8 K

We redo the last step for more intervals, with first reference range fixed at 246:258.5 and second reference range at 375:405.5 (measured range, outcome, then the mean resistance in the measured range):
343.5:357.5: -0.7 K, 23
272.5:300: 6.9 K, 16.4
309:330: -0.4 K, 22.4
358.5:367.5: 0.1 K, 21.6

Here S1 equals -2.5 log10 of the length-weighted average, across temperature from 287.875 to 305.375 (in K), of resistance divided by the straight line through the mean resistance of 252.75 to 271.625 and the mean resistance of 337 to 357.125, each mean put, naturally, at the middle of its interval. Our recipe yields 0.12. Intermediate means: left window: 20.5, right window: 22.9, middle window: 19.3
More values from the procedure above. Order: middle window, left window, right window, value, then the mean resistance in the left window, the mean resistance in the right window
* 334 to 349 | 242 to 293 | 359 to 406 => -0.125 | 18.7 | 21.7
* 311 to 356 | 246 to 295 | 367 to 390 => -0.126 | 18.4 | 21.6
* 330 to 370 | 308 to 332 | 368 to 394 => -0.023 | 22.4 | 21.7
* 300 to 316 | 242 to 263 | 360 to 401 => -0.010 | 22.2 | 21.8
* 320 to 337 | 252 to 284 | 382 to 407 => -0.142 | 18.5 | 21.7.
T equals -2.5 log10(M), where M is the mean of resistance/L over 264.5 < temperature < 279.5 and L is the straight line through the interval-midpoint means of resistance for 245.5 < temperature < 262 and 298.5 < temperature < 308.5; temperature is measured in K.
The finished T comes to 0.26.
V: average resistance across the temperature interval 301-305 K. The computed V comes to 21.4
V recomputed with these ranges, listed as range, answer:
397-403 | 21.3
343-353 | 23.6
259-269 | 20.6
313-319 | 22.3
